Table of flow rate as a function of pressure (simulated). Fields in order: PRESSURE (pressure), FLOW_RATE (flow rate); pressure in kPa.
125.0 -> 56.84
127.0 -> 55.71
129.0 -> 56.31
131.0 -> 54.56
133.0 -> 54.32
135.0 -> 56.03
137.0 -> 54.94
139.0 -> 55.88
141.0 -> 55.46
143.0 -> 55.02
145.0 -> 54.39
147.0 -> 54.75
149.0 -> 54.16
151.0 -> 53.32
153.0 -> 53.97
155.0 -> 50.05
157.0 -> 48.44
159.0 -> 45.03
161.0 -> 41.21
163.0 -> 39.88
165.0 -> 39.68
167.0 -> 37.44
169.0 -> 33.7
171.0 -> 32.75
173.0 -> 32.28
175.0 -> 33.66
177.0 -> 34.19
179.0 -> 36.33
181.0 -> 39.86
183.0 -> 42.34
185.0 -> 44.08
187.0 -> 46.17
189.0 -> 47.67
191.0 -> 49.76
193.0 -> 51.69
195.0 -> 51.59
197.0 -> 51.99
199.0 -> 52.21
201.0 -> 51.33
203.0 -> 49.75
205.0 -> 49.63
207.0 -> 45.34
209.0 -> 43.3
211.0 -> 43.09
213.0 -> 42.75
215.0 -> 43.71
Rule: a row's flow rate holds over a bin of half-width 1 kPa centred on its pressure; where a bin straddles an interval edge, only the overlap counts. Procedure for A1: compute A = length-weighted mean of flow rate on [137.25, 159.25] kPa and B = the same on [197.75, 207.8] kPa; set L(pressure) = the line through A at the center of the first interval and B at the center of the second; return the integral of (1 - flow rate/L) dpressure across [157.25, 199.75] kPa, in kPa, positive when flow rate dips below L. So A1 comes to 7.5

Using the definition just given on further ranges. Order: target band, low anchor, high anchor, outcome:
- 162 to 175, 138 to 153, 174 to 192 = 3.0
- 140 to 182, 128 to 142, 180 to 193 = 5.5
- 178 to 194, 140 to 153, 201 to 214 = 1.4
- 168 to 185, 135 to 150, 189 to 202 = 5.3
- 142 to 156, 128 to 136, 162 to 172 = -2.3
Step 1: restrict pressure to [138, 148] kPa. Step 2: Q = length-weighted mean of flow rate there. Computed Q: 55.1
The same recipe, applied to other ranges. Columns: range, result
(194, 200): 51.9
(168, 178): 33.3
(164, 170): 36.9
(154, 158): 49.2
